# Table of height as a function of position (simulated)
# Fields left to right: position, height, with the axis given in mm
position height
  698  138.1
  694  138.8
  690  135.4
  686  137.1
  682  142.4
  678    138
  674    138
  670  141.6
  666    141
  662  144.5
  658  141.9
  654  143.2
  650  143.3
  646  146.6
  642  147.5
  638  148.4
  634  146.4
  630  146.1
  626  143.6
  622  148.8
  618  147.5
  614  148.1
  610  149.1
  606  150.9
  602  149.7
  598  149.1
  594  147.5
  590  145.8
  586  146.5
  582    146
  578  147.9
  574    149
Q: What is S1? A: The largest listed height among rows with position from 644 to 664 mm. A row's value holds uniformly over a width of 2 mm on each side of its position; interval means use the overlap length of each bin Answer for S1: 146.6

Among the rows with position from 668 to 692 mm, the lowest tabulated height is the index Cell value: 135.4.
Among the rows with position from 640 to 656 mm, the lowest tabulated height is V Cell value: 143.2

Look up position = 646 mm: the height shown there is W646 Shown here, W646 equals 146.6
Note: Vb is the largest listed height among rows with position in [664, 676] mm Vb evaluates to 141.6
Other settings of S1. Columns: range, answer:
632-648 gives 148.4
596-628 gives 150.9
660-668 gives 144.5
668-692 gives 142.4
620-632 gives 148.8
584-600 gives 149.1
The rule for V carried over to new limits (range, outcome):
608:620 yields 147.5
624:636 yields 143.6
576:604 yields 145.8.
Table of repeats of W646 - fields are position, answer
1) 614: 148.1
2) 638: 148.4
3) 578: 147.9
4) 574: 149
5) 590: 145.8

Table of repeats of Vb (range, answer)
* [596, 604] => 149.7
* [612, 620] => 148.1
